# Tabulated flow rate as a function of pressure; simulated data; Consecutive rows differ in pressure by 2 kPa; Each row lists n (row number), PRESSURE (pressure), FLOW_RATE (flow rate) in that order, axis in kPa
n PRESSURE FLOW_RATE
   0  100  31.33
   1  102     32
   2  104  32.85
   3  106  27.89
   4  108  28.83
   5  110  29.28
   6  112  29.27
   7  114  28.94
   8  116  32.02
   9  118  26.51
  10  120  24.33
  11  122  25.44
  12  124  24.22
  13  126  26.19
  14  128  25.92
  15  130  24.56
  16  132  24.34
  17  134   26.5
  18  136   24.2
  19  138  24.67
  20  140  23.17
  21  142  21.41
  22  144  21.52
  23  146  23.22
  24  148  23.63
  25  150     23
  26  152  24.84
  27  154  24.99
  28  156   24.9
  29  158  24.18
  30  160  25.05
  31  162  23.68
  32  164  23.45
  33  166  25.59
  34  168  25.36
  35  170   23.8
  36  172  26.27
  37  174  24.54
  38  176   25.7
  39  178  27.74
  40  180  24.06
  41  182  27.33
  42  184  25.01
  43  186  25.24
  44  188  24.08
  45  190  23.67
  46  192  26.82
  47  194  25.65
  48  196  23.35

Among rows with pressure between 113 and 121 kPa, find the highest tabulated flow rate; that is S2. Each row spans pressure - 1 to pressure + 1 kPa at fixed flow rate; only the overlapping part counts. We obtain 32.02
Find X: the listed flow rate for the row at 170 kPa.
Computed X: 23.8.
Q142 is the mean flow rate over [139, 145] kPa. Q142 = 22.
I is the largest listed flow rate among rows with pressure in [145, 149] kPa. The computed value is 23.63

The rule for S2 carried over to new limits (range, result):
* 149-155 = 24.99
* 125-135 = 26.5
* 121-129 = 26.19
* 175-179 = 27.74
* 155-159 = 24.9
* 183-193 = 26.82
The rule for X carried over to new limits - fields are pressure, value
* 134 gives 26.5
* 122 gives 25.44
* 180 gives 24.06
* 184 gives 25.01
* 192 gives 26.82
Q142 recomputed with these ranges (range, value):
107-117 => 29.7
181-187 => 25.9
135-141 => 24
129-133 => 24.4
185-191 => 24.3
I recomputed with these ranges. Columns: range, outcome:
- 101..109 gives 32.85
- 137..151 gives 24.67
